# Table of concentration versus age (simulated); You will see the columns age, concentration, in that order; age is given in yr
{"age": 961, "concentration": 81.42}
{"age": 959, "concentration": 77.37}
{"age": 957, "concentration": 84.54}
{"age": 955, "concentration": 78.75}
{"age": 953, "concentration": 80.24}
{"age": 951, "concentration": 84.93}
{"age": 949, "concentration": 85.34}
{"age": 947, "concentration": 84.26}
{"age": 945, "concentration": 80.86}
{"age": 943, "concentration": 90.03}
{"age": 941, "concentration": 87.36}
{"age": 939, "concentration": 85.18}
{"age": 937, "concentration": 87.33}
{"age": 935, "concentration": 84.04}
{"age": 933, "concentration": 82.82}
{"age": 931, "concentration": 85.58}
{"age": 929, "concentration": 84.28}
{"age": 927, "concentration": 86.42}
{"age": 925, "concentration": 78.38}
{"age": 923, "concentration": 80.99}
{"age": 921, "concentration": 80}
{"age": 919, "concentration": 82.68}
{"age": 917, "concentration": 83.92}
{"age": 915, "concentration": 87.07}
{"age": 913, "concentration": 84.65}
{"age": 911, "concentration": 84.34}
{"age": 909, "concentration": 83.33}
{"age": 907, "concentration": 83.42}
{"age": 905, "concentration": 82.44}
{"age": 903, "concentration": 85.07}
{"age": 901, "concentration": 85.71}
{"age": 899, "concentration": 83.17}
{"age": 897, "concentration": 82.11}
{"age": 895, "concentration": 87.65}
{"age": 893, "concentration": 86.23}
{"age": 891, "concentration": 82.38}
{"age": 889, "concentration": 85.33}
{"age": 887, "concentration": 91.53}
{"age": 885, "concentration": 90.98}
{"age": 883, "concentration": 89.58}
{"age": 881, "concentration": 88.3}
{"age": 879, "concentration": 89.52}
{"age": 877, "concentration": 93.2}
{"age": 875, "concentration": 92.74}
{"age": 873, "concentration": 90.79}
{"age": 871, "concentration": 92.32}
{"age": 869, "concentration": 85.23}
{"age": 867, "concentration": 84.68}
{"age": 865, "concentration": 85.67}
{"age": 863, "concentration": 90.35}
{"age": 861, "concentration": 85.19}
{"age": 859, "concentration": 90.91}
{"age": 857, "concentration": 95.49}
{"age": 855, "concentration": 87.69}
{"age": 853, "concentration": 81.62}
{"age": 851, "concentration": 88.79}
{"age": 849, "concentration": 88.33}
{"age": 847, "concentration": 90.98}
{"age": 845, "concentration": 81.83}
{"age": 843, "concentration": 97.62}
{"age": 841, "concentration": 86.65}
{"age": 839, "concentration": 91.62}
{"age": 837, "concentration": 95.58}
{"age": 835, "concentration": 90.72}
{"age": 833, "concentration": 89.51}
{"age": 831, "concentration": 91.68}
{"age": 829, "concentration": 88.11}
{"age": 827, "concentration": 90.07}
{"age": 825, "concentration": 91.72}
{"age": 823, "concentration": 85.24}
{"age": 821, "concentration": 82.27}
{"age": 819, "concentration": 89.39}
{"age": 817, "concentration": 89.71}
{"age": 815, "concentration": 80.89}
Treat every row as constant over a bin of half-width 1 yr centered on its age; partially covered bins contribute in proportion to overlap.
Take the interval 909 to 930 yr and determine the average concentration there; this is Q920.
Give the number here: 83.3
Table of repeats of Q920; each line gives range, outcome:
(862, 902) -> 87.9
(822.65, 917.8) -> 88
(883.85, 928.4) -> 84.5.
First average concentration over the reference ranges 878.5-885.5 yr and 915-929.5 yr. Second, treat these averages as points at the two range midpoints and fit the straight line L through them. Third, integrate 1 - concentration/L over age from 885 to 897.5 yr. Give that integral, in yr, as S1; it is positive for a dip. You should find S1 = 0.2 yr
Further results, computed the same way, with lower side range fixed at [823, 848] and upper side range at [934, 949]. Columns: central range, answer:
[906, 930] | 0.92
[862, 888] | -0.32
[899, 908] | 0.33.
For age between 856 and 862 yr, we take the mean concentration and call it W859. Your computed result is 90.5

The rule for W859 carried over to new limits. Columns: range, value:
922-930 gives 82.5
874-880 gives 91.8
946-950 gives 84.8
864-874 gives 87.7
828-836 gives 90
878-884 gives 89.1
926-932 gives 85.4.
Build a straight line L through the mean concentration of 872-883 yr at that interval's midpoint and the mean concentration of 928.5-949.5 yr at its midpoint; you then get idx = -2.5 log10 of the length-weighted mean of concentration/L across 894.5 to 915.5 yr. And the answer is 0.05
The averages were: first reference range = 90.8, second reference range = 85.2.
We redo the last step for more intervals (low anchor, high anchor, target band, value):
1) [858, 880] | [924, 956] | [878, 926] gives 0.02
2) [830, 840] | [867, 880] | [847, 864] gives 0.03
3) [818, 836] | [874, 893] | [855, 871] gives 0.01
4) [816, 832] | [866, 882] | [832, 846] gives -0.02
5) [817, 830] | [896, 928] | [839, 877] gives -0.03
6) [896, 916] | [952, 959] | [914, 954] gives -0.03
